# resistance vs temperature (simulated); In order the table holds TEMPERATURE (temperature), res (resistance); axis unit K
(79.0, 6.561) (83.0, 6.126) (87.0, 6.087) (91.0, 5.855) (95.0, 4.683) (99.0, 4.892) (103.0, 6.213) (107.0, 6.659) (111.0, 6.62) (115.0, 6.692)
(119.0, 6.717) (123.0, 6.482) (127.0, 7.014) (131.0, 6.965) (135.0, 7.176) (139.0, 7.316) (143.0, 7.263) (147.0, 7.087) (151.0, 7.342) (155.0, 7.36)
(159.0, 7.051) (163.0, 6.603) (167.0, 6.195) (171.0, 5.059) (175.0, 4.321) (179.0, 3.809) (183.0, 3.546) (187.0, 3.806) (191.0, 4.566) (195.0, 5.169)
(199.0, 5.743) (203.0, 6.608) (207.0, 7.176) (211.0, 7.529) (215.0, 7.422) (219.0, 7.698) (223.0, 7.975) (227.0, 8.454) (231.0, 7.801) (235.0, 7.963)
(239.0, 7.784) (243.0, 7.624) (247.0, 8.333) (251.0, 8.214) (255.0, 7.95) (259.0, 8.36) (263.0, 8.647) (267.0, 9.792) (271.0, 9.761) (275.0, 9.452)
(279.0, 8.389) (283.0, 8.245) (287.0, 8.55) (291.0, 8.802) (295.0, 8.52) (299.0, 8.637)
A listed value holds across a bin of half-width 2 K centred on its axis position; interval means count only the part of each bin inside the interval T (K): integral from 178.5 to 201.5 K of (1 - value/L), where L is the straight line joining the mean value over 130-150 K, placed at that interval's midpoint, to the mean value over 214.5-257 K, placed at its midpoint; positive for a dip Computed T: 9.28 K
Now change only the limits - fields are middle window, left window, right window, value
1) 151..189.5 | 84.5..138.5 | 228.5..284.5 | 9.41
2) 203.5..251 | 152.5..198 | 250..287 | -3.84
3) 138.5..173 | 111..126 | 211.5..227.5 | 1.36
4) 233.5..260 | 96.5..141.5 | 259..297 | 1.29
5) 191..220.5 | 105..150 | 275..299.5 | 4.38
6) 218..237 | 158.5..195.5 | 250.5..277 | -1.98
